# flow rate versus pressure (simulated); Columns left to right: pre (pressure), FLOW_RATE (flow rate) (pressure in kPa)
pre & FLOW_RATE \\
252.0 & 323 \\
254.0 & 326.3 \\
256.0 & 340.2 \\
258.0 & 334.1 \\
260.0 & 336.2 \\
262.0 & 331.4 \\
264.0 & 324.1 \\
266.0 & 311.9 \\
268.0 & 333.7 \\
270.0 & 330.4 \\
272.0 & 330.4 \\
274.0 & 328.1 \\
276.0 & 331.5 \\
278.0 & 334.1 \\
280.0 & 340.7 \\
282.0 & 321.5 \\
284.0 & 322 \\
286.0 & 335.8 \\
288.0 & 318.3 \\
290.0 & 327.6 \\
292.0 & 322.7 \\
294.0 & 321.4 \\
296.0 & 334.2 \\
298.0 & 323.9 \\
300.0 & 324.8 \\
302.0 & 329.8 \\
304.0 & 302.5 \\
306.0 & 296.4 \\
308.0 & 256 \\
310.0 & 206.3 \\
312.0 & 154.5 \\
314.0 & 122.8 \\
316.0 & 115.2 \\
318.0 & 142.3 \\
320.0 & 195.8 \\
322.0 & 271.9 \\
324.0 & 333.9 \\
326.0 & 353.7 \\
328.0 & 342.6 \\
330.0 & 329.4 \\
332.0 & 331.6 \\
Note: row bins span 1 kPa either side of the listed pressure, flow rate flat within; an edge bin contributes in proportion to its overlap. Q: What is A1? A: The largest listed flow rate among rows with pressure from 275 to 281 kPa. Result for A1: 340.7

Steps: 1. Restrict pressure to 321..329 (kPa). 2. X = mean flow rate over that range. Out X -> 326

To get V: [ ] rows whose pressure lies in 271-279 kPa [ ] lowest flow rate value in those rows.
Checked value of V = 328.1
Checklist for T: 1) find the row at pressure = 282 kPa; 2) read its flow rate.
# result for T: 321.5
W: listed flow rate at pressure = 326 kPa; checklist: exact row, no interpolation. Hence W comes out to 353.7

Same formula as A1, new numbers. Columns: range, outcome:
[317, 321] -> 195.8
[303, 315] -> 302.5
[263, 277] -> 333.7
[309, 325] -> 333.9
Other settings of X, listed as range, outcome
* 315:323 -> 181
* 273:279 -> 331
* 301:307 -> 310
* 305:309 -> 276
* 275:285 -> 330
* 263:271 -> 325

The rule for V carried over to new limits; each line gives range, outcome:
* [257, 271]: 311.9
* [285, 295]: 318.3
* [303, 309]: 256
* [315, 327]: 115.2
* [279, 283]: 321.5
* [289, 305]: 302.5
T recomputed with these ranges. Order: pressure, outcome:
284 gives 322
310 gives 206.3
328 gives 342.6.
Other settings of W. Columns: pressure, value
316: 115.2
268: 333.7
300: 324.8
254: 326.3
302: 329.8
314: 122.8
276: 331.5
